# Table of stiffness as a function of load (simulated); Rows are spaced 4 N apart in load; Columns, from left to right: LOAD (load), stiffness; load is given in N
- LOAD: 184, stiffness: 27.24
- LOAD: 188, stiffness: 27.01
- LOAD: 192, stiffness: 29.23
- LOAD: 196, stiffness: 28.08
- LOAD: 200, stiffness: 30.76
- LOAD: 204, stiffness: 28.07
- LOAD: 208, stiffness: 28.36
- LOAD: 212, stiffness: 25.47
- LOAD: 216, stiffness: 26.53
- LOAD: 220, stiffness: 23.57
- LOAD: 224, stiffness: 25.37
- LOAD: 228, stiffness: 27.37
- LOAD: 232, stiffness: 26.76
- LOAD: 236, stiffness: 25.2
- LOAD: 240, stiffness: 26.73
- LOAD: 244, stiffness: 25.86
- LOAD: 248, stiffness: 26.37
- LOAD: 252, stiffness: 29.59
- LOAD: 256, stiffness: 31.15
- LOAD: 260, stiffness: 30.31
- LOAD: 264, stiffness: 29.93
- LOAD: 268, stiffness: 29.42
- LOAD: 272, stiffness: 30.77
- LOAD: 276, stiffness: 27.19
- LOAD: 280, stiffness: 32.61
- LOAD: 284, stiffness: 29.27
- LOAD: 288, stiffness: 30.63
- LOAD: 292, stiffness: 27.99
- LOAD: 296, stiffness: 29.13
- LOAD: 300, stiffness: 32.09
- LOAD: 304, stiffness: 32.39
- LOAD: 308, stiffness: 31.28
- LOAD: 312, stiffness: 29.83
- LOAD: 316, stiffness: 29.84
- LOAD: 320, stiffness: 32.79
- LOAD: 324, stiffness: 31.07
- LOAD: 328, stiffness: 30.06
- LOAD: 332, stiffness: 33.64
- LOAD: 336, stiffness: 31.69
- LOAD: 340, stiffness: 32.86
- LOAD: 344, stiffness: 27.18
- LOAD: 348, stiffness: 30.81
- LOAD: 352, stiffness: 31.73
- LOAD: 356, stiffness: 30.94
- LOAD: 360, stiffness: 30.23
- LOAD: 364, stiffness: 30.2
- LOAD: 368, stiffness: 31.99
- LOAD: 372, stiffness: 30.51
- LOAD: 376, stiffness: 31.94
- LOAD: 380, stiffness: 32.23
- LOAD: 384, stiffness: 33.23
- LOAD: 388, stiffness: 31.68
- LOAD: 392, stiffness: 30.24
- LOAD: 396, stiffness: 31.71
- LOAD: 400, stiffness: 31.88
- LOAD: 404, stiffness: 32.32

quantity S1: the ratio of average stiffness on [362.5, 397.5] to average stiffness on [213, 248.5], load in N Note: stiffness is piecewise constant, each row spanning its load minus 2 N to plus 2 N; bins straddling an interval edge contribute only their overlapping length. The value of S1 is 1.22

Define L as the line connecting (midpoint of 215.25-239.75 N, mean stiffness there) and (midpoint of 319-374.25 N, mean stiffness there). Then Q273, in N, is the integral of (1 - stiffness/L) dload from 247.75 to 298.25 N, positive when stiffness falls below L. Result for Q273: -3.4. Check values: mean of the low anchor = 25.8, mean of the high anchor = 31.1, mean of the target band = 29.7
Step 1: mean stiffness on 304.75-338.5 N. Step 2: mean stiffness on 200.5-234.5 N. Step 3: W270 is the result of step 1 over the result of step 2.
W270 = 1.2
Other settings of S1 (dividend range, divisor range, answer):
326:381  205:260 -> 1.16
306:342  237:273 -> 1.09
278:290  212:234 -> 1.19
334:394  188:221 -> 1.13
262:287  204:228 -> 1.14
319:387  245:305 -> 1.05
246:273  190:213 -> 1.04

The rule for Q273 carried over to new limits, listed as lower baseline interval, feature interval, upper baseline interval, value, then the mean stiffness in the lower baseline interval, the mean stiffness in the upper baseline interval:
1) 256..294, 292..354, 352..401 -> -0.82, 29.9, 31.4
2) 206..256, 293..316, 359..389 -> -1.24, 26.6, 31.5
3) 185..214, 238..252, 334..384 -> 1.06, 28.1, 31.1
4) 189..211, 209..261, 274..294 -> 3.81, 28.7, 29.5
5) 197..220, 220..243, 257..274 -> 2.04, 27.5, 30.2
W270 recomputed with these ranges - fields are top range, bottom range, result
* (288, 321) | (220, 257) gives 1.14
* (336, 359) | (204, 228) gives 1.18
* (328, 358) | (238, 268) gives 1.09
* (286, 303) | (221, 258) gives 1.11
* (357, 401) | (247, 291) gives 1.05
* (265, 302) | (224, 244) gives 1.14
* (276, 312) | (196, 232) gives 1.13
